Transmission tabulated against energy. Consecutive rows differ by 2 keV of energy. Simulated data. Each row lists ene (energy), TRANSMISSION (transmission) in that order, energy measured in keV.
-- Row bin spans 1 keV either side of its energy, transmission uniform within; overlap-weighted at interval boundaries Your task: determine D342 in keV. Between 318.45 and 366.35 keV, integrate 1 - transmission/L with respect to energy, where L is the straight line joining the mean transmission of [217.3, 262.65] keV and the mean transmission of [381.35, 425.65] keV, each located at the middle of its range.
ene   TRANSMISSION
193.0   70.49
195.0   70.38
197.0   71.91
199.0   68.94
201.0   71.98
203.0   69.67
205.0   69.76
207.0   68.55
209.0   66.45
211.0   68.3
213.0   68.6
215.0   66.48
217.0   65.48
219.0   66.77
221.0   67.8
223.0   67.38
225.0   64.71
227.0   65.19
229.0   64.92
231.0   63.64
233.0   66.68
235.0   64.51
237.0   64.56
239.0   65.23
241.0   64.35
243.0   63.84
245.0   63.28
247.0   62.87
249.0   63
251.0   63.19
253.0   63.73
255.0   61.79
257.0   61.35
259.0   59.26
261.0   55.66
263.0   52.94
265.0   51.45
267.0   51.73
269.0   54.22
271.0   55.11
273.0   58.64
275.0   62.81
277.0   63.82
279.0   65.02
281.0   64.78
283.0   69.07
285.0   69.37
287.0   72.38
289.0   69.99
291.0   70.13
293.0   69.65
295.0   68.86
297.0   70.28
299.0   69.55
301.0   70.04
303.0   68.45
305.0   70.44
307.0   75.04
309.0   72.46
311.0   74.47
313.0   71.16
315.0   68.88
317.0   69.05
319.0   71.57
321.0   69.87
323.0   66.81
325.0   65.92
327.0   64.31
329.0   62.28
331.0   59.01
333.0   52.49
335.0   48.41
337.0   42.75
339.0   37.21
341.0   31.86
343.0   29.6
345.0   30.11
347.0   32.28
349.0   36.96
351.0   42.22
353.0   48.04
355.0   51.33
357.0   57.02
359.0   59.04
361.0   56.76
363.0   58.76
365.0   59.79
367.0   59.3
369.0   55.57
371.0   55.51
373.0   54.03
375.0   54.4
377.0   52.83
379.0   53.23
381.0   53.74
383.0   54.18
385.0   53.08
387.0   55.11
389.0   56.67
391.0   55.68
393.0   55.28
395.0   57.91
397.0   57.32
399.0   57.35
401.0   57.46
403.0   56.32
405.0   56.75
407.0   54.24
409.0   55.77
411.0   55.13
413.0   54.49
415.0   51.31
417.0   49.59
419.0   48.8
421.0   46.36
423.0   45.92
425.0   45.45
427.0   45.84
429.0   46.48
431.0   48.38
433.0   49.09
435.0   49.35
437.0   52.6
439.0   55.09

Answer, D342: 5.2 keV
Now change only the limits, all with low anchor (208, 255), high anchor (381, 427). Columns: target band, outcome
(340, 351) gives 4.7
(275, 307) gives -4.0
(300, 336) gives -4.4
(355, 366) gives -0.2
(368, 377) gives 0.2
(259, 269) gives 1.5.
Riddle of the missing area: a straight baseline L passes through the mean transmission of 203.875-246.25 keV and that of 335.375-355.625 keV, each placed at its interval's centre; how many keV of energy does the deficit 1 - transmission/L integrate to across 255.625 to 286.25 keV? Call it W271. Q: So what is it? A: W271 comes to -2.5 keV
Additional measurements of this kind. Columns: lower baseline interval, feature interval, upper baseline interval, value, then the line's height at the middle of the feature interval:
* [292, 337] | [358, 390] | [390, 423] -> 1.5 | 58.5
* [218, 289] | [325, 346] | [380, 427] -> 4.0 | 57.7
